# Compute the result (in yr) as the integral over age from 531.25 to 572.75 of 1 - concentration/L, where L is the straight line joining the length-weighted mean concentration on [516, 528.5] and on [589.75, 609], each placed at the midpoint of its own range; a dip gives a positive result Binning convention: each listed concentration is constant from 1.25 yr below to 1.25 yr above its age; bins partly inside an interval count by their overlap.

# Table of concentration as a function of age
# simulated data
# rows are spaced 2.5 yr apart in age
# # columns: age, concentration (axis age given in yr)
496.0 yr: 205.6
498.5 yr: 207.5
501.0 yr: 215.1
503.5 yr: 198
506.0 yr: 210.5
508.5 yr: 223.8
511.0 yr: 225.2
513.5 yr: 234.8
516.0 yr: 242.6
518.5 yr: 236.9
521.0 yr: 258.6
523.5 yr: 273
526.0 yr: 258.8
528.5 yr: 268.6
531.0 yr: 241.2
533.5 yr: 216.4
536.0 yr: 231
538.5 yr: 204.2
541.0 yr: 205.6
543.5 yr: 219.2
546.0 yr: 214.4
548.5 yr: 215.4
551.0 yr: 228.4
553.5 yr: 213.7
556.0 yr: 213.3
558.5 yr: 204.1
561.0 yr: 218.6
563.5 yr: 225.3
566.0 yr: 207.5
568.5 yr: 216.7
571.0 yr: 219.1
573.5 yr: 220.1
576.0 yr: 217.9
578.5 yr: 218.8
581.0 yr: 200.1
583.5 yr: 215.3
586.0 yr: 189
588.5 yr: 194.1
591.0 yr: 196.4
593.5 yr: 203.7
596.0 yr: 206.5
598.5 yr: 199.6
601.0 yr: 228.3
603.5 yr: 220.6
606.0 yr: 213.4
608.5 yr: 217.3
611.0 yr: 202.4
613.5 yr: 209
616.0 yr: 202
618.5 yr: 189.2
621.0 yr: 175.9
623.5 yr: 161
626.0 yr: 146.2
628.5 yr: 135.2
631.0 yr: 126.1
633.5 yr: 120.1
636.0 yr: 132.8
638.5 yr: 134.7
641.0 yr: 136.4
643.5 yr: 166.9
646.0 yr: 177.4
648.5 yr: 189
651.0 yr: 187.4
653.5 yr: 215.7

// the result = 3.9 yr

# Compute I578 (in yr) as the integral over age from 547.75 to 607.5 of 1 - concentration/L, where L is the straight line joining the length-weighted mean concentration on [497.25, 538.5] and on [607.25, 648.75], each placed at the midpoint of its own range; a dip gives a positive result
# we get -4.9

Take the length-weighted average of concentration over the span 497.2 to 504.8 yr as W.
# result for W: 207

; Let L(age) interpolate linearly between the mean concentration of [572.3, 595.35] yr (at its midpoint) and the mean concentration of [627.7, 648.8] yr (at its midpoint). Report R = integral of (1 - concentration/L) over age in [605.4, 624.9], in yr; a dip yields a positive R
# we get -2.7 yr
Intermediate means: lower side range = 206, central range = 195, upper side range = 145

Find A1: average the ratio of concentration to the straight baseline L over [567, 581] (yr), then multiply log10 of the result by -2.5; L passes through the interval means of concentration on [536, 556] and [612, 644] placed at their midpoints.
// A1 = -0.11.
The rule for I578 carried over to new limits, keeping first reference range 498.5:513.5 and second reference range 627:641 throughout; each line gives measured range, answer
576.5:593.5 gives -4.15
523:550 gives -4.80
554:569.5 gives -3.09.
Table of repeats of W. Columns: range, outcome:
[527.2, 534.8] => 242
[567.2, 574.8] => 219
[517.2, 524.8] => 256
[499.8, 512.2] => 214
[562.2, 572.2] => 217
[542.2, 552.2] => 219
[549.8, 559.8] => 215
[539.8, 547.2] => 213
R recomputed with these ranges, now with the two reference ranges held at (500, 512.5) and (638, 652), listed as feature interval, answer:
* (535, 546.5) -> -0.7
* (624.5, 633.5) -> 2.0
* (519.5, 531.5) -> -3.0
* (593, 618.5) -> -4.1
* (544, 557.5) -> -1.2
